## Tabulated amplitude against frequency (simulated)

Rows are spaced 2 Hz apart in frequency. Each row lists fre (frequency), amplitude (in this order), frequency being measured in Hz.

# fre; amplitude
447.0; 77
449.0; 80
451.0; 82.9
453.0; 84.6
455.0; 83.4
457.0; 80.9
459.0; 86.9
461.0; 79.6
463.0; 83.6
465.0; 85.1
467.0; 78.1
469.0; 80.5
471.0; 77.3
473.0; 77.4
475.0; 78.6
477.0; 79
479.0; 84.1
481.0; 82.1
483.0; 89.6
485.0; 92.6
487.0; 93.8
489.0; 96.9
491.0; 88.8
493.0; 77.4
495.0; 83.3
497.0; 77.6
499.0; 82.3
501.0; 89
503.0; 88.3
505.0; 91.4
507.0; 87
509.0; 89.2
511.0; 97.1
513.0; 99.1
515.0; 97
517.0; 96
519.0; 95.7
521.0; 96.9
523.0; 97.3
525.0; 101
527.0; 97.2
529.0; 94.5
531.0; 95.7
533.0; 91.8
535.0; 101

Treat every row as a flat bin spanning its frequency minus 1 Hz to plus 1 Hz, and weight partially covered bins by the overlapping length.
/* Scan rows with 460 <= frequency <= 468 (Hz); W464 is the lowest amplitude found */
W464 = 78.1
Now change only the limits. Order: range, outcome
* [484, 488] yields 92.6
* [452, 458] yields 80.9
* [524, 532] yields 94.5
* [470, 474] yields 77.3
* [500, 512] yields 87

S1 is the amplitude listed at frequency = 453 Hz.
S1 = 84.6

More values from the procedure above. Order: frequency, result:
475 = 78.6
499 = 82.3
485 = 92.6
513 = 99.1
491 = 88.8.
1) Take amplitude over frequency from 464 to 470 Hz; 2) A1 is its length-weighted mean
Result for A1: 81.2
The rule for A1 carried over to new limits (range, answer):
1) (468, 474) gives 78.4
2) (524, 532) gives 97.1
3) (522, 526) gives 99.2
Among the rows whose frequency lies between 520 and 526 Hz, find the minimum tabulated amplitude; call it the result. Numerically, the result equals 96.9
